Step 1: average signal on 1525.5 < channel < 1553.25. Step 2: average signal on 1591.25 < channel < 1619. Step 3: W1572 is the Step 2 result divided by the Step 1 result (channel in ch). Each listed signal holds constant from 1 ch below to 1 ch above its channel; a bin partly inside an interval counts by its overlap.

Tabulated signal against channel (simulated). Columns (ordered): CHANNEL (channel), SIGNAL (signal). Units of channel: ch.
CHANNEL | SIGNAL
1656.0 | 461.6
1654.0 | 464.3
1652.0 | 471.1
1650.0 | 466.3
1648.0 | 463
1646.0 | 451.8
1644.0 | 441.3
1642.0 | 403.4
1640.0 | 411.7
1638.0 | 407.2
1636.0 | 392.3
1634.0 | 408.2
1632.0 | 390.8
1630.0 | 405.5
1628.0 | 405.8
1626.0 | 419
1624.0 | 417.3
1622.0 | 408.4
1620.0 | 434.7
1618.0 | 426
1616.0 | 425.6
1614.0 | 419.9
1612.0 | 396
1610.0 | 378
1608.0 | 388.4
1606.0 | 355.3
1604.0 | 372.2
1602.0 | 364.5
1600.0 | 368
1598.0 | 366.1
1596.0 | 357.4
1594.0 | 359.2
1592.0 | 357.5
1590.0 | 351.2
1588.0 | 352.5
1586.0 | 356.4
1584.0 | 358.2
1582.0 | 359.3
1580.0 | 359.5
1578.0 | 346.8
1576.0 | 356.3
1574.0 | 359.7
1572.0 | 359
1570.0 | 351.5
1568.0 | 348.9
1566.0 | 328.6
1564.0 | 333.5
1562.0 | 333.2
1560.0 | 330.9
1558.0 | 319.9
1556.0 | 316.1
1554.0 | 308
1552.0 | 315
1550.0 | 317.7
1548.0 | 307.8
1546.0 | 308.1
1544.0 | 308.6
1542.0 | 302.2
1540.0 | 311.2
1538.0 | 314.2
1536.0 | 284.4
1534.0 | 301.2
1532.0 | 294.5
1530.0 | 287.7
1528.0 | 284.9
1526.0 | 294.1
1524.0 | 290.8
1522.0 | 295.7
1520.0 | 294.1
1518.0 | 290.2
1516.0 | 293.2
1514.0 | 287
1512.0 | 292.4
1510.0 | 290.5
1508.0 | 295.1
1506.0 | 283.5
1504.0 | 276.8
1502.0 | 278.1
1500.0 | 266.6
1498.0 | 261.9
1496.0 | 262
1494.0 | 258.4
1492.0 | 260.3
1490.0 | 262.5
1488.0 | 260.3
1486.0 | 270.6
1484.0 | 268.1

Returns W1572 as 1.26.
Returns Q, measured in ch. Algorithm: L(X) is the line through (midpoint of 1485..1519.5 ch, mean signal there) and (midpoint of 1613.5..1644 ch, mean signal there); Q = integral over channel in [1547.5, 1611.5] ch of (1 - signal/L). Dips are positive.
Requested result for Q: 1.90 ch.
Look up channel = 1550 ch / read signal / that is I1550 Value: 317.7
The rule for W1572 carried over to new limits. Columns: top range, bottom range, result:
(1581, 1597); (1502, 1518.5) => 1.24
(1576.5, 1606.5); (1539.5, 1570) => 1.12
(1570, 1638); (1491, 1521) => 1.36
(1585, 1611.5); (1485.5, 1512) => 1.34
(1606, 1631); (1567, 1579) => 1.15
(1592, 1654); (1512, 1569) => 1.32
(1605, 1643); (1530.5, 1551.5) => 1.33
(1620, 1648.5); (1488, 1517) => 1.51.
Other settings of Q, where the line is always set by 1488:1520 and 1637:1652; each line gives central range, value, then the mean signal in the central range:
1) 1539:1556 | 0.86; 310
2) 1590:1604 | 0.77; 362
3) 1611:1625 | -0.38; 418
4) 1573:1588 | 0.33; 356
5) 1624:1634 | 0.31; 407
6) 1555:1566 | 0.48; 327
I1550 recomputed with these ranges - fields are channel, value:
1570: 351.5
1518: 290.2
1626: 419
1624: 417.3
